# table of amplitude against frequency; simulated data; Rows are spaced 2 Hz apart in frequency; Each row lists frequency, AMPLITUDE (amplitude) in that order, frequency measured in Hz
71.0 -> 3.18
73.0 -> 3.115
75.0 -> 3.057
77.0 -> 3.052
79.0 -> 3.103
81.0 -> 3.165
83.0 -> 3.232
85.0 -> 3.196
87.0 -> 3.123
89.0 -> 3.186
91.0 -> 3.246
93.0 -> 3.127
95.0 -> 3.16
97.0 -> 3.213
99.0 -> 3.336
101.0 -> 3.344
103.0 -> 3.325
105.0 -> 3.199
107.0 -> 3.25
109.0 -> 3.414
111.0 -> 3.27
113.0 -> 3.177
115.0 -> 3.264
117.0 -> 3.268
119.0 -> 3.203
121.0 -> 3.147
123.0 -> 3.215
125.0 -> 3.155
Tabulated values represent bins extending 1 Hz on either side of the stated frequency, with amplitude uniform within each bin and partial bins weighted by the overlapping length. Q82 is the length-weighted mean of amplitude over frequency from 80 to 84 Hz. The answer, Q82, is 3.2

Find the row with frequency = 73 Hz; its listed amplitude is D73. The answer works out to 3.115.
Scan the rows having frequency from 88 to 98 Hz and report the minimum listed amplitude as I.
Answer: 3.127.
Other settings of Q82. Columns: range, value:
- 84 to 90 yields 3.17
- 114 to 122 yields 3.22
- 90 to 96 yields 3.18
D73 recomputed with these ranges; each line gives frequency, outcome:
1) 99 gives 3.336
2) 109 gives 3.414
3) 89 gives 3.186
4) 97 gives 3.213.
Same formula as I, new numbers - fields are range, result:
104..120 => 3.177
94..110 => 3.16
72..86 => 3.052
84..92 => 3.123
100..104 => 3.325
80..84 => 3.165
